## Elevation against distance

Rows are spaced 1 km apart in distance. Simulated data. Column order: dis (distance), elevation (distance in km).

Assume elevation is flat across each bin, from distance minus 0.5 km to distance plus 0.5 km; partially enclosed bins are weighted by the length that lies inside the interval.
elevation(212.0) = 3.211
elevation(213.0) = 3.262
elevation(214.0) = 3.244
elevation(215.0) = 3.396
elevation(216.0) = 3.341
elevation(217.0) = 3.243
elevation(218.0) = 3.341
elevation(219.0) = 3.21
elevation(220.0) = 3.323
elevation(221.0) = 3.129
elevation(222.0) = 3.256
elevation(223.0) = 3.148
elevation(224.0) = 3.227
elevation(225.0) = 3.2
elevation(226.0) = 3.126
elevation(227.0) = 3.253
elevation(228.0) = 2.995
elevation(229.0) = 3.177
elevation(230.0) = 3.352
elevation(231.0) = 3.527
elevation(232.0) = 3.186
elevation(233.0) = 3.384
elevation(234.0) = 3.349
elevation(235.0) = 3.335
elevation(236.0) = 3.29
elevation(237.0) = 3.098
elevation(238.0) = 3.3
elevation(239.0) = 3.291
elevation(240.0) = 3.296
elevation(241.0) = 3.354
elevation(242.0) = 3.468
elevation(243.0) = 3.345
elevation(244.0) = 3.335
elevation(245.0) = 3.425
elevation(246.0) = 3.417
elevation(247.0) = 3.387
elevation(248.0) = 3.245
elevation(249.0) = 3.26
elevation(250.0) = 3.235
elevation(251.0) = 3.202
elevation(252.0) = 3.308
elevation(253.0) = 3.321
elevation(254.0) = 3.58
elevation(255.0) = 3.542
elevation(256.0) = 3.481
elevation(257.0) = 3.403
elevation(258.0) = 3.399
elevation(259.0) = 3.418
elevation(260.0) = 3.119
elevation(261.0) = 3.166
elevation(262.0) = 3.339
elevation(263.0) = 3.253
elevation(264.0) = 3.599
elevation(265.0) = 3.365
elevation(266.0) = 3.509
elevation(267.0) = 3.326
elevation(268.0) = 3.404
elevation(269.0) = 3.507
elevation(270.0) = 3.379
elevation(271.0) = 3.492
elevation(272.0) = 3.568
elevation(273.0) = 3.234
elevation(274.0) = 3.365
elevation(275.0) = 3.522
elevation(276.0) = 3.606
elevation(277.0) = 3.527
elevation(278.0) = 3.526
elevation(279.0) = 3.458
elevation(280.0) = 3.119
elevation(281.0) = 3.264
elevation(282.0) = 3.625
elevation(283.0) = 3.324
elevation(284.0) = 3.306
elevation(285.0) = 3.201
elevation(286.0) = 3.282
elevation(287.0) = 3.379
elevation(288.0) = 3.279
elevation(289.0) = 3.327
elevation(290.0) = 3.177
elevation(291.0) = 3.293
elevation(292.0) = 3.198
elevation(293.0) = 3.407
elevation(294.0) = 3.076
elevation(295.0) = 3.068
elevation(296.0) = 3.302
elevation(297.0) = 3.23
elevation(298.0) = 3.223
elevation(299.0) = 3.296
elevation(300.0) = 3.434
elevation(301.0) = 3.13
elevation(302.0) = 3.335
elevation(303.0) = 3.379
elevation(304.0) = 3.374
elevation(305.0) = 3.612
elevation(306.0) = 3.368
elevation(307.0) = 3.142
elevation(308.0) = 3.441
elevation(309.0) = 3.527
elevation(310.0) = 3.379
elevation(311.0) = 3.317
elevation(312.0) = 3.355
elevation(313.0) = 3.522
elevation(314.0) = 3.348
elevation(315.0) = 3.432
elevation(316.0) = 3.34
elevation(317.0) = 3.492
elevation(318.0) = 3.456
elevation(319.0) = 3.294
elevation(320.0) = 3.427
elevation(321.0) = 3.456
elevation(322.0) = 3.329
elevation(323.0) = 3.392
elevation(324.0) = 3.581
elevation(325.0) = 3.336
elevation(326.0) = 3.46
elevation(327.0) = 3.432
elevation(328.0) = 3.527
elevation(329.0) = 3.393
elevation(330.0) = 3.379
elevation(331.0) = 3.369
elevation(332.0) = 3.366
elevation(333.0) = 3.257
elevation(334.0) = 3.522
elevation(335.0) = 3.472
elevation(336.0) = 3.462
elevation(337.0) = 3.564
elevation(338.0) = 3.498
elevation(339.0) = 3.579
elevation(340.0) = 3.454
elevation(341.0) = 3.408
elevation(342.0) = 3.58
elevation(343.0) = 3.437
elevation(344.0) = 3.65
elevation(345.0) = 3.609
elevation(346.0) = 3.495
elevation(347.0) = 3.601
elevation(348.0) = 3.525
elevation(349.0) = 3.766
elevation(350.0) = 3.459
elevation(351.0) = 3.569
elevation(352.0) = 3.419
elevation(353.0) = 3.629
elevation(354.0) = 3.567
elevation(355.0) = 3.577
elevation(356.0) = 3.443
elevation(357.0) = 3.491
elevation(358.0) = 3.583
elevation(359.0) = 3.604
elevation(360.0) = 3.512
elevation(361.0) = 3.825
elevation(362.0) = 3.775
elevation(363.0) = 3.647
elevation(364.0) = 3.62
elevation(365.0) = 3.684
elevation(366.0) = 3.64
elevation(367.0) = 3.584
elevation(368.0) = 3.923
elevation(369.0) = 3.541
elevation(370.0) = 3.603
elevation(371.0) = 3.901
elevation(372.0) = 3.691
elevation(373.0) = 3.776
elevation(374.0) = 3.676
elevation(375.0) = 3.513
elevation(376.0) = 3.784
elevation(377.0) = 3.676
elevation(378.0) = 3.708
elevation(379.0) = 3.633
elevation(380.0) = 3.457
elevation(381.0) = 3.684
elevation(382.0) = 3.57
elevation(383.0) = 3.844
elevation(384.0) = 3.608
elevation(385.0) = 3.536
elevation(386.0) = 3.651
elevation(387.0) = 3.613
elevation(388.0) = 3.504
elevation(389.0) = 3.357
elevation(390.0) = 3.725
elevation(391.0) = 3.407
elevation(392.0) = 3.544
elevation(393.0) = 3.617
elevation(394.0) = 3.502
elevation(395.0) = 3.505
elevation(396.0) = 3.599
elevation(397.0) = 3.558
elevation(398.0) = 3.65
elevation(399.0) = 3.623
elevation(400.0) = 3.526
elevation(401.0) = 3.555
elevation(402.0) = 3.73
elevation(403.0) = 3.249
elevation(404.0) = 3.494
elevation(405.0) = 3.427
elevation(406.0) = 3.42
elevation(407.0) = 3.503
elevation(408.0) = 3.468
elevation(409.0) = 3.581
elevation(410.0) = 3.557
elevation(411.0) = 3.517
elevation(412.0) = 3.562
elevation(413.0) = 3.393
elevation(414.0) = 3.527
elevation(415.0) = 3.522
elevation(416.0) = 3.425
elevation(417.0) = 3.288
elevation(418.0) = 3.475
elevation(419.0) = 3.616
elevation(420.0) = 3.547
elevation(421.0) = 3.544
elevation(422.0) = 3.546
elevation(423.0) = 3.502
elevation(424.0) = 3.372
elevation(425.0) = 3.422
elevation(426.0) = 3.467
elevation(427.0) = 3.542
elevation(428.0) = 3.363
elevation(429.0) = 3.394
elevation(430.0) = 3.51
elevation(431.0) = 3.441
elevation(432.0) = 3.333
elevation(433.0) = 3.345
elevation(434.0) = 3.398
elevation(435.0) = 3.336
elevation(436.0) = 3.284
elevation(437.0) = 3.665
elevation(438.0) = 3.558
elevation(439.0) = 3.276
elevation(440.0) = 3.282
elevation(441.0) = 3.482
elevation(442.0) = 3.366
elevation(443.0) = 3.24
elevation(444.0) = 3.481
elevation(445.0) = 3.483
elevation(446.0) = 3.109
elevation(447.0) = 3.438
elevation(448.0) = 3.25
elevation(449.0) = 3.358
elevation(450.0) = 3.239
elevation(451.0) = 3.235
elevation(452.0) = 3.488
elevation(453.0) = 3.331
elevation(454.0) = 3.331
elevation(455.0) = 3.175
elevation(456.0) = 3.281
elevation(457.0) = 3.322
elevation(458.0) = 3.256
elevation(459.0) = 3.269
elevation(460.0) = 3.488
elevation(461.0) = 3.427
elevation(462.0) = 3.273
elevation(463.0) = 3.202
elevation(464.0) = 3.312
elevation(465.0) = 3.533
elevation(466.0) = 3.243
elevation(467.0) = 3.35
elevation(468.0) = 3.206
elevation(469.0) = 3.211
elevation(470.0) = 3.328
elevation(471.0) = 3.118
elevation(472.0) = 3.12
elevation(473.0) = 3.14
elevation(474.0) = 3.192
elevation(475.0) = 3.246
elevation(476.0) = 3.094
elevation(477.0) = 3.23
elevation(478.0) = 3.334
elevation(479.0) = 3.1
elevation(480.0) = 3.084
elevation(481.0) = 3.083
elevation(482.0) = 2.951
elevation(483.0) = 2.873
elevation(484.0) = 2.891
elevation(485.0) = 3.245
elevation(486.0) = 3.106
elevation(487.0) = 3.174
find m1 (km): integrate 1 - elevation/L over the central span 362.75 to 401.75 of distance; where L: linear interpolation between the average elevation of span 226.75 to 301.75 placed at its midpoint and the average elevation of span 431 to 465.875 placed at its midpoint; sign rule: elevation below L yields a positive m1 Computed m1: -3.24 km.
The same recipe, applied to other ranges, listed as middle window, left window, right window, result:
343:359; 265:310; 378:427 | -0.5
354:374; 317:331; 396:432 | -1.2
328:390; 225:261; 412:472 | -4.2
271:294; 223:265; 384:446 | -0.1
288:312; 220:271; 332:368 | 1.0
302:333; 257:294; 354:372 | 0.8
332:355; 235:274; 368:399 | 0.1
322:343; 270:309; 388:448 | -0.4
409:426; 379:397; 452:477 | -0.2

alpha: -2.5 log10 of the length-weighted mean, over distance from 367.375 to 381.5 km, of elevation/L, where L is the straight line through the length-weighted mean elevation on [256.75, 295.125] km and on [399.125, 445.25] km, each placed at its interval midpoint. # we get -0.08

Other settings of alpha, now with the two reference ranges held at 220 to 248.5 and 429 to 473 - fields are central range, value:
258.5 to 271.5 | -0.028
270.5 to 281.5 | -0.043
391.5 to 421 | -0.062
